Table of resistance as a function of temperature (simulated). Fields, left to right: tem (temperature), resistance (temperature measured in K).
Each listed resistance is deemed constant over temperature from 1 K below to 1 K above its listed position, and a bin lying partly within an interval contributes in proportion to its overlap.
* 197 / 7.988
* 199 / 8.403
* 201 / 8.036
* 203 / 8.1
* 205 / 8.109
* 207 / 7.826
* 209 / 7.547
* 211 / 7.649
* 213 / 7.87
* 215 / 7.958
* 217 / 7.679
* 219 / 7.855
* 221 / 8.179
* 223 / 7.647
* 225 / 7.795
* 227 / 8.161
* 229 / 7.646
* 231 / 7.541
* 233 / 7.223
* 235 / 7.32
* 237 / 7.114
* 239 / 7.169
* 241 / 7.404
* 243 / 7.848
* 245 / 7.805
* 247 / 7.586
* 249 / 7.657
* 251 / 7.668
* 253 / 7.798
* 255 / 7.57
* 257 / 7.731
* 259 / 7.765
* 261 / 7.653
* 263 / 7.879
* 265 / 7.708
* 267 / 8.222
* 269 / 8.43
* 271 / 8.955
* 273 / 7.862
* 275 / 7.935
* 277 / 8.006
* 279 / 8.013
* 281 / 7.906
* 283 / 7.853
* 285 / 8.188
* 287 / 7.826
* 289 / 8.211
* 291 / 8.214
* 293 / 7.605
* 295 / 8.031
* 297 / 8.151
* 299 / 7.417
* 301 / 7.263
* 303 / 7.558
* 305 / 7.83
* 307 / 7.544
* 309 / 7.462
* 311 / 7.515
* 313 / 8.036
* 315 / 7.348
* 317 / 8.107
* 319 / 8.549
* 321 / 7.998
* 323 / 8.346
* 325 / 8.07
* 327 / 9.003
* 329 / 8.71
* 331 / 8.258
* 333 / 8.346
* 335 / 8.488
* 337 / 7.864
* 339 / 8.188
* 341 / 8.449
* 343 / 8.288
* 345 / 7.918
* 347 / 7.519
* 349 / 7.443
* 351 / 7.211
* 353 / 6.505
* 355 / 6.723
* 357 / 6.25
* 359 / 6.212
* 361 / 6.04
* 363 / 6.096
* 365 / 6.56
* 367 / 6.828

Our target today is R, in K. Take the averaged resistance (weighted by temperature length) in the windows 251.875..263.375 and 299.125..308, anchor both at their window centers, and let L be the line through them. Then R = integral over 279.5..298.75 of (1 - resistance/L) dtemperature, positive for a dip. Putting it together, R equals -1.0 K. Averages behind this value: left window 7.72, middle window 7.98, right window 7.54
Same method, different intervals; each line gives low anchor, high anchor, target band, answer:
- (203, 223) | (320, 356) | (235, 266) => 1.1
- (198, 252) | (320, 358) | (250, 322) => -0.7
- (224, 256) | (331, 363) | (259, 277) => -1.2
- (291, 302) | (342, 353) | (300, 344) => -2.3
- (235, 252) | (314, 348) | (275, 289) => -0.3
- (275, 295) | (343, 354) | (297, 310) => 0.4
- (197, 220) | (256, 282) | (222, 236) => 0.6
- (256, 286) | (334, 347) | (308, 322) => 0.4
